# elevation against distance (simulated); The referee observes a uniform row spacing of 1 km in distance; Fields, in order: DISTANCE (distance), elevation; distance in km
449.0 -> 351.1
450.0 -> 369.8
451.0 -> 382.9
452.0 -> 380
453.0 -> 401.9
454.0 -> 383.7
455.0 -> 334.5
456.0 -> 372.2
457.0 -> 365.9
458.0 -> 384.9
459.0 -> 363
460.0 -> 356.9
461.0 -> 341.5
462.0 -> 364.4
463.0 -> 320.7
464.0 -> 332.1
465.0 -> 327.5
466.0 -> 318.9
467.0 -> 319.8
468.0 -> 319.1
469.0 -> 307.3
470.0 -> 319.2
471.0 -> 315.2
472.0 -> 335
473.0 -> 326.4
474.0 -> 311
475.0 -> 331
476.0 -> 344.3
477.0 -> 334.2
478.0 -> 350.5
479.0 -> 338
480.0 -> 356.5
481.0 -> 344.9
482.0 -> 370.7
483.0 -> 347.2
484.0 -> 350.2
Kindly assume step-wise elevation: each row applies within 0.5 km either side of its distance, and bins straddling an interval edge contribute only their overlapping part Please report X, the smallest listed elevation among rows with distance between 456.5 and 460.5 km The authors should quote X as 356.9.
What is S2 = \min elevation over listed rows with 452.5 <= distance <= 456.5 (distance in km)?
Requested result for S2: 334.5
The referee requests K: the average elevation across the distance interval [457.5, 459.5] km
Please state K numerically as 374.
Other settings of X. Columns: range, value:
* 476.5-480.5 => 334.2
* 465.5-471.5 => 307.3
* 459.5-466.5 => 318.9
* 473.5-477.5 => 311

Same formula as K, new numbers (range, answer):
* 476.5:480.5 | 345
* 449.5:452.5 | 378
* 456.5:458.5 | 375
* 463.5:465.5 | 330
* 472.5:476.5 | 328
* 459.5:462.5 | 354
